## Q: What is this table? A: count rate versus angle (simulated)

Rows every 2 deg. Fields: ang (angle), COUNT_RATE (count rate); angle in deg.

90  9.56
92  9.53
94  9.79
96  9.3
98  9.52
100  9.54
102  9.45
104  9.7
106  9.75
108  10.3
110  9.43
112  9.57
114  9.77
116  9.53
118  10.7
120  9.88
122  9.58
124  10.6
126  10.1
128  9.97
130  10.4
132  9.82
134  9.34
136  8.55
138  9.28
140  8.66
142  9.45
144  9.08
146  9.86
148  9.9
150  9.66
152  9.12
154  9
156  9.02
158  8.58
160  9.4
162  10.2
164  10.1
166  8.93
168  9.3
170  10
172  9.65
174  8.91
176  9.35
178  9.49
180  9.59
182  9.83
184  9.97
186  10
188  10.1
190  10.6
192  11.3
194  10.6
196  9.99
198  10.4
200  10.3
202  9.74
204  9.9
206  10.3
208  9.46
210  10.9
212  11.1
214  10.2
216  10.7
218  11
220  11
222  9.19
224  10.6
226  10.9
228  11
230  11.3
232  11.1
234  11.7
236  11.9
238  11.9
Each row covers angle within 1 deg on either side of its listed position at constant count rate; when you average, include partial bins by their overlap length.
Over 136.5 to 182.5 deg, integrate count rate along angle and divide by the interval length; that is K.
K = 9.39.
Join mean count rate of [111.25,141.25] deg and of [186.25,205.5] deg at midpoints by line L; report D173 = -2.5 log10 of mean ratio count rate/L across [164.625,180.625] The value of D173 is 0.08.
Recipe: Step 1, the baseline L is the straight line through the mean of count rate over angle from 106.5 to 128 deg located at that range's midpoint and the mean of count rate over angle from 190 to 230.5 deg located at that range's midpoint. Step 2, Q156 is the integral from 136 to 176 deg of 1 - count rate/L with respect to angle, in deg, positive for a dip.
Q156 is 3.2 deg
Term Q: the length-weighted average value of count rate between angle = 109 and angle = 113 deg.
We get 9.5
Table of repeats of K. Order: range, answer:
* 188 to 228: 10.4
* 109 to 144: 9.67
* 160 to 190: 9.69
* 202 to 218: 10.4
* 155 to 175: 9.41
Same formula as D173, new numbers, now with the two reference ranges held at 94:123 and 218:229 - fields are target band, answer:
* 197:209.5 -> 0.04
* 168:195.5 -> 0.04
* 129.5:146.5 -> 0.07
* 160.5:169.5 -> 0.06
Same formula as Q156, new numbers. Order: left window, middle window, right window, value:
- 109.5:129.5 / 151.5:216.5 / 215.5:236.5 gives 4.09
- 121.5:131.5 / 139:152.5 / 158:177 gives 0.59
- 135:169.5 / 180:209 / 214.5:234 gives 0.05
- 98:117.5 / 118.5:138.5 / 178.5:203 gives 0.05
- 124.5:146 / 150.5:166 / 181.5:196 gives 0.84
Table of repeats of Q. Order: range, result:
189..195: 10.8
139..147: 9.26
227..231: 11.2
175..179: 9.42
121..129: 10.1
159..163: 9.8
